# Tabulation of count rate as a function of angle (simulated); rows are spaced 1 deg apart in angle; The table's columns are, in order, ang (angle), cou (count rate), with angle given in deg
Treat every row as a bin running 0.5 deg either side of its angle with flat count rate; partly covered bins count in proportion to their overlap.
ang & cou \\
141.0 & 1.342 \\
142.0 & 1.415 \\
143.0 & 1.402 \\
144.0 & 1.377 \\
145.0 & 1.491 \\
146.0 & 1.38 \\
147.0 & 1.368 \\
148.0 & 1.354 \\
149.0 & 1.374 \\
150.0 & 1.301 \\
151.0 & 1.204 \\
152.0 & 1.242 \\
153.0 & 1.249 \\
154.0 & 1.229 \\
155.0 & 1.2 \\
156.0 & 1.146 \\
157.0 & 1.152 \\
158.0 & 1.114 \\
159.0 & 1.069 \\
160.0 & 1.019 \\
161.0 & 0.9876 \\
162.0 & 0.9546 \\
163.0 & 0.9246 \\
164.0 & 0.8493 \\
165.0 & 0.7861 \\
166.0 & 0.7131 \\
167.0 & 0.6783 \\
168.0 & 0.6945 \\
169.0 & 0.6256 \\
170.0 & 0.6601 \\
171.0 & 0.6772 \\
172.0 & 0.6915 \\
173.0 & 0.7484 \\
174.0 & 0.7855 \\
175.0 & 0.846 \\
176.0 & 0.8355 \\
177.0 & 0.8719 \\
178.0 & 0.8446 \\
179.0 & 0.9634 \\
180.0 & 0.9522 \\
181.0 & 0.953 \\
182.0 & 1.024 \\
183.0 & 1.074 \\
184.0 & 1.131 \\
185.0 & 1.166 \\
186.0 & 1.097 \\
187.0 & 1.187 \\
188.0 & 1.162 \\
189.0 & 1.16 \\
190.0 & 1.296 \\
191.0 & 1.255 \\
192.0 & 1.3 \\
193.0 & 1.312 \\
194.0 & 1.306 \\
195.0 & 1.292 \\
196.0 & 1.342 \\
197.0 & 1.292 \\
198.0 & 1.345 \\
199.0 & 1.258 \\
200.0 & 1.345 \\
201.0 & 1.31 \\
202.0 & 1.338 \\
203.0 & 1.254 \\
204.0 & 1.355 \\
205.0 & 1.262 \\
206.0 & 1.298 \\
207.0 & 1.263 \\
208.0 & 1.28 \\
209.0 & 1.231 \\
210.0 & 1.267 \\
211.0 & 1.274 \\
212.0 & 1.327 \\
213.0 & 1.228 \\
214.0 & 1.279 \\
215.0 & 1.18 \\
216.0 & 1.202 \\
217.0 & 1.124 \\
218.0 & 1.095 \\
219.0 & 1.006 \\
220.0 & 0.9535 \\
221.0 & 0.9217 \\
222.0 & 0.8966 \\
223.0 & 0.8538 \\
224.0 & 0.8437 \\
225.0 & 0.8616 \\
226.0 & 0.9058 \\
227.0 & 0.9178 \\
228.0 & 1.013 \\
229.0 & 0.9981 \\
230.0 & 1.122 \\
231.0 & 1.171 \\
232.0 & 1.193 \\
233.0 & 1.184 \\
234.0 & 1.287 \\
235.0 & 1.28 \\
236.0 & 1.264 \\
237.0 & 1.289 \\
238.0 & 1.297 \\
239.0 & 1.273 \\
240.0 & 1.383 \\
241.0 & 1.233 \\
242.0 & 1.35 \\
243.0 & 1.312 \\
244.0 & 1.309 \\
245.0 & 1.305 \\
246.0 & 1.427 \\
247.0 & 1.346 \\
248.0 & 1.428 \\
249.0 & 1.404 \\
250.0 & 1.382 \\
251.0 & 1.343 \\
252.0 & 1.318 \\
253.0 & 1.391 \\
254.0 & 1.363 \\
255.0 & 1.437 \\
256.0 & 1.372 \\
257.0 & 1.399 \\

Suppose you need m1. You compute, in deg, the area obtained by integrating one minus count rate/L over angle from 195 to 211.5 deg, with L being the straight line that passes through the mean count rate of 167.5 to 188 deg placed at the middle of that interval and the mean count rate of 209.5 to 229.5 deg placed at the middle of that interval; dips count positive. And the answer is -4.97 deg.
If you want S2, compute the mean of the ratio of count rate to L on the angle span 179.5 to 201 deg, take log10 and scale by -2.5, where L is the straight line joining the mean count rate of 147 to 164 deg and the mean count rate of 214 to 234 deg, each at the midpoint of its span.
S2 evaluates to -0.11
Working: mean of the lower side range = 1.15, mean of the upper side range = 1.04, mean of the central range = 1.2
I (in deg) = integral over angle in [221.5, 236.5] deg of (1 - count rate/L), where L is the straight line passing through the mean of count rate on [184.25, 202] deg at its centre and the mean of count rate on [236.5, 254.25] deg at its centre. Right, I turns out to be 3.0 deg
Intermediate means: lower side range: 1.26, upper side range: 1.34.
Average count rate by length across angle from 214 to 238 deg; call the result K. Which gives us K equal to 1.08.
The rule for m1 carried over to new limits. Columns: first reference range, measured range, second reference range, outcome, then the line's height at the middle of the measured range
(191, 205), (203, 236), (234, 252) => 4.7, 1.32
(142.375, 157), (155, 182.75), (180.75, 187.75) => 7.2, 1.19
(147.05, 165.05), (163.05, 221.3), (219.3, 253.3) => 3.8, 1.16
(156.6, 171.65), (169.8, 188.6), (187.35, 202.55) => 2.4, 1.07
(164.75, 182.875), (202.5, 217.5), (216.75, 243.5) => -3.8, 1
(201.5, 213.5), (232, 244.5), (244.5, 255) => 0.6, 1.35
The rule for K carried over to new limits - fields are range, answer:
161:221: 1.08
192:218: 1.28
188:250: 1.22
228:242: 1.23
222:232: 0.973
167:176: 0.721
